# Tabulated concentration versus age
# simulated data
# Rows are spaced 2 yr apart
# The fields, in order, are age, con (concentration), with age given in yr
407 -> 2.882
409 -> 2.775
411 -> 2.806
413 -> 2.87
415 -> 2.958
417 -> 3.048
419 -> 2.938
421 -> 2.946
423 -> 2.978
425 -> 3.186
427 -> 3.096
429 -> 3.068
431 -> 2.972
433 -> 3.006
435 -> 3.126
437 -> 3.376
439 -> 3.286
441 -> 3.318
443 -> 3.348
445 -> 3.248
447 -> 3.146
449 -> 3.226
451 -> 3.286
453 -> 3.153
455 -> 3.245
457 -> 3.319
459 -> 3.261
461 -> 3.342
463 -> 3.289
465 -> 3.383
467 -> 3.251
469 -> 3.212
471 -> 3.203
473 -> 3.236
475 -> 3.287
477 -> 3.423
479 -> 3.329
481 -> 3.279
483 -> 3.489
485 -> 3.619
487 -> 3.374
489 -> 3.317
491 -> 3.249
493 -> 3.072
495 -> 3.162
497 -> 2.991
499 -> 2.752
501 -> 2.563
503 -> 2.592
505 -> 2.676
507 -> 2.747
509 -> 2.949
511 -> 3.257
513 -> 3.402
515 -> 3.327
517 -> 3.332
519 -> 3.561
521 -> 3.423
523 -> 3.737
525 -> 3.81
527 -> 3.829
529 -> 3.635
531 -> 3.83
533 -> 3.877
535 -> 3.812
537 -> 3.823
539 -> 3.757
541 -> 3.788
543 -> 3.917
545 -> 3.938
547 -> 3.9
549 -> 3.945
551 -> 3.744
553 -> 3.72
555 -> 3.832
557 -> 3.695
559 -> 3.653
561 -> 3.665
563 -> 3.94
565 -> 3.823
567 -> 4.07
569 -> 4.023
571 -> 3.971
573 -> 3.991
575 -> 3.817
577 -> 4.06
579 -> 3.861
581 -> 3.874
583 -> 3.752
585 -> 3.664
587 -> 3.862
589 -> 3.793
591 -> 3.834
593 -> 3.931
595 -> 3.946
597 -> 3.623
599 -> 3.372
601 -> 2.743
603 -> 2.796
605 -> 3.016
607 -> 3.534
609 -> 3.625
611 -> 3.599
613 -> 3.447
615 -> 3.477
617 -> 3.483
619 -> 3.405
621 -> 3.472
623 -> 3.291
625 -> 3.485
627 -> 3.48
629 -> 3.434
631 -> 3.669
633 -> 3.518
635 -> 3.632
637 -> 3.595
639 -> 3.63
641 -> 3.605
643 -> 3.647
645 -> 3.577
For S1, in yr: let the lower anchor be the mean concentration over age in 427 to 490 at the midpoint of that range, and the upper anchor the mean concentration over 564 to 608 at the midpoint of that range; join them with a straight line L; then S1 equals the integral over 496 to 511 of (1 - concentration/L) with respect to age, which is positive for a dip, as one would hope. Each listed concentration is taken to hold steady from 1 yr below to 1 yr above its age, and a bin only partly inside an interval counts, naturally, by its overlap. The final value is 2.8 yr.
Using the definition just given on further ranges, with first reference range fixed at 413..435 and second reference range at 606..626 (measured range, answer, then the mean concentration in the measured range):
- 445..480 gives -1.8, 3.27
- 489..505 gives 1.4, 2.92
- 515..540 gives -3.2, 3.69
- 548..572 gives -3.5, 3.84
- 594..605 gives 0.5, 3.27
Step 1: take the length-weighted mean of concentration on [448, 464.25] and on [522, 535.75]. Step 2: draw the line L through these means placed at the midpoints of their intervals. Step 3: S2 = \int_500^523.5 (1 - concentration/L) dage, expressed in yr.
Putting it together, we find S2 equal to 3.5 yr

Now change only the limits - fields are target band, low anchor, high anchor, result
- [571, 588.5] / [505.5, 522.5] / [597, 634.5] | -2.75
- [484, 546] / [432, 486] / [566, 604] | 1.75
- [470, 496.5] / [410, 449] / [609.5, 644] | -0.78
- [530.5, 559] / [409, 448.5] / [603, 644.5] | -4.27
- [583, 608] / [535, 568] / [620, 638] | 0.88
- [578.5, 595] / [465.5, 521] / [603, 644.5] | -2.08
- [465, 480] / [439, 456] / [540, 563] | 0.44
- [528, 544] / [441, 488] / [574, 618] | -1.58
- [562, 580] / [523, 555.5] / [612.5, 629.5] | -1.36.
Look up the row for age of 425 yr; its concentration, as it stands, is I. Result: 3.186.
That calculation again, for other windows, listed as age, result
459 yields 3.261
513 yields 3.402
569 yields 4.023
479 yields 3.329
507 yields 2.747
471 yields 3.203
